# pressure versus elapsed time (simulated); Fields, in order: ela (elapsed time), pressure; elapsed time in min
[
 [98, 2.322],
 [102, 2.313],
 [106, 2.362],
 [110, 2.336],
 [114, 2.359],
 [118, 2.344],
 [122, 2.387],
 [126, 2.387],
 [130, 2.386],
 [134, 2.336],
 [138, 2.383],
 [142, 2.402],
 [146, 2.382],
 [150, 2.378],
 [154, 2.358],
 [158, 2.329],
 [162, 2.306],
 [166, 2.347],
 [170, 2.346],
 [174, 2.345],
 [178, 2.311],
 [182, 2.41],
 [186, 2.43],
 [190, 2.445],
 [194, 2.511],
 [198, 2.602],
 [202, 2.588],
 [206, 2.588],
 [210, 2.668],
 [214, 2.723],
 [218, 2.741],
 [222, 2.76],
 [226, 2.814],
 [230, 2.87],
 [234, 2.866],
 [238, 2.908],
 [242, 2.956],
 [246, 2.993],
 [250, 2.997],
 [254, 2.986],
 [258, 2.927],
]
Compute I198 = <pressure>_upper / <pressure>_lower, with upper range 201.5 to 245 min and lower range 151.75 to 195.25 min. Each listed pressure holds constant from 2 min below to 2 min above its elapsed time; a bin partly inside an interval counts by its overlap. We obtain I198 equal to 1.2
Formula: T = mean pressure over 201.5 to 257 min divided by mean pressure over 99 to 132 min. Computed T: 1.2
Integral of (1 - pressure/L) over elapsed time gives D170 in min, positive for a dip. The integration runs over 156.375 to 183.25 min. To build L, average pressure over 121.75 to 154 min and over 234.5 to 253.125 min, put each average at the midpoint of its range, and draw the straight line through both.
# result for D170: 2.2 min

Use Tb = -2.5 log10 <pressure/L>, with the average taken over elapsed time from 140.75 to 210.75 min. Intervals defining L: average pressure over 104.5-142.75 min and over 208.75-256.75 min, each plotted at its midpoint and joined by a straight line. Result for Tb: 0.076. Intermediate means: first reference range 2.37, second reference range 2.86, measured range 2.43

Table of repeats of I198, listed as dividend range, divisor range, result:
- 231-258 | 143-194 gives 1.24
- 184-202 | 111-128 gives 1.06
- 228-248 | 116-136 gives 1.23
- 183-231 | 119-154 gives 1.11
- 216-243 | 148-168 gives 1.21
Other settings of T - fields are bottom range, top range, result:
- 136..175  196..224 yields 1.13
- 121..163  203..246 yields 1.18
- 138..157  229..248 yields 1.23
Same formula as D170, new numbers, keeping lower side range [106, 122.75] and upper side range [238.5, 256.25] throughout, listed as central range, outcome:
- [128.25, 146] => 0.6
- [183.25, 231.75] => 2.6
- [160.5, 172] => 1.2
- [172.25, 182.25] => 1.1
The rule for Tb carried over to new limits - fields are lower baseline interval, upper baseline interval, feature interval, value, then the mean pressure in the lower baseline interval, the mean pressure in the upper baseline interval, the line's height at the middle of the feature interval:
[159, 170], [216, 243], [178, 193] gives 0.03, 2.33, 2.84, 2.5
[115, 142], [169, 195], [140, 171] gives 0.01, 2.37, 2.4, 2.39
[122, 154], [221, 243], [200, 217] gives 0.04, 2.38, 2.86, 2.74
